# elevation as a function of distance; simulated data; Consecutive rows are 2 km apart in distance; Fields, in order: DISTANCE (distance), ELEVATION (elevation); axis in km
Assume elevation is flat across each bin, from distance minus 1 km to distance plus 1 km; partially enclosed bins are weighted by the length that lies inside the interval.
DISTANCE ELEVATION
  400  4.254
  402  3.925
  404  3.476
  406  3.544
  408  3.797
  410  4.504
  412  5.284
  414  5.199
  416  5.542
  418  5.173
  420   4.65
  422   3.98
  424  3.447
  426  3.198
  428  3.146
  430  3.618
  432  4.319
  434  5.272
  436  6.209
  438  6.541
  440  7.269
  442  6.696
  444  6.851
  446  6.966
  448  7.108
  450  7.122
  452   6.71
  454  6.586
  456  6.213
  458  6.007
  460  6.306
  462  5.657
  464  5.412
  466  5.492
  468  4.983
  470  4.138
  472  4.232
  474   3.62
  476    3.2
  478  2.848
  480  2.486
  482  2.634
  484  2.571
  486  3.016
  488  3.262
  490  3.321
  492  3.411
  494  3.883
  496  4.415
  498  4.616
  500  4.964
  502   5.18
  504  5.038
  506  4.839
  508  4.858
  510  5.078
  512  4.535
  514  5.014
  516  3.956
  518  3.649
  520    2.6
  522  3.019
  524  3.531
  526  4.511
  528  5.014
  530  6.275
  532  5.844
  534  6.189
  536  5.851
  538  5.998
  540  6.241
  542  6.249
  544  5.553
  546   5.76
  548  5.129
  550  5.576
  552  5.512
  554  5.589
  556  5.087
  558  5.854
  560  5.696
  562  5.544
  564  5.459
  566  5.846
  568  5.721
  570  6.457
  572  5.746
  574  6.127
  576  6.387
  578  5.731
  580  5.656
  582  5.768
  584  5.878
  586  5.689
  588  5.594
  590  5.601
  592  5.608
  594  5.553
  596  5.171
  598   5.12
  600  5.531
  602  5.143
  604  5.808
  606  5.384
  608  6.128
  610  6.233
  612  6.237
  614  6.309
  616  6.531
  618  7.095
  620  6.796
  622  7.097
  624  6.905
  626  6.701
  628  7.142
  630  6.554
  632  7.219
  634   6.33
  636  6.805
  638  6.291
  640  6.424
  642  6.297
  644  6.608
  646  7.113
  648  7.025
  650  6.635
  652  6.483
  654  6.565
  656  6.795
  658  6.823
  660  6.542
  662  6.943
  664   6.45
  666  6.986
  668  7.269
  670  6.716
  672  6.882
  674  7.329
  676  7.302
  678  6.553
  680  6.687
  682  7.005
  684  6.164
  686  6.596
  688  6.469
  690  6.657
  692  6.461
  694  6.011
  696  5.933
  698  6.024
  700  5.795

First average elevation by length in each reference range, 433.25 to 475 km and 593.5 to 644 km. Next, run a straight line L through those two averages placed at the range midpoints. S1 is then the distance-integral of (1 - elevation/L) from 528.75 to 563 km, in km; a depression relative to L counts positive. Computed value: 2.2 km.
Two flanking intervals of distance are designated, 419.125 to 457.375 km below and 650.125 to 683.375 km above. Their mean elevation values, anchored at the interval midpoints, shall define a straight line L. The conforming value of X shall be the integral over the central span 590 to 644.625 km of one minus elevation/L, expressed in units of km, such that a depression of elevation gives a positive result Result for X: 2.6 km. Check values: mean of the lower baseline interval 5.58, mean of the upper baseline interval 6.82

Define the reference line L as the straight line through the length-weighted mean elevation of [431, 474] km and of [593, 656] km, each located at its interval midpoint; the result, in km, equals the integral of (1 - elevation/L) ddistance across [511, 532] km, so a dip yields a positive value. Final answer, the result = 6.3 km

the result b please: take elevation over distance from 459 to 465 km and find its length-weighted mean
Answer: 5.79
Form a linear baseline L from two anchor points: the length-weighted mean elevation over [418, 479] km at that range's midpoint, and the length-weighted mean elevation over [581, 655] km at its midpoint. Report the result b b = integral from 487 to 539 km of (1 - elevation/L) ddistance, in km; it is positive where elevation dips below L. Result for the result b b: 9.9 km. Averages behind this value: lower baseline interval 5.26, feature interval 4.57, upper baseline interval 6.25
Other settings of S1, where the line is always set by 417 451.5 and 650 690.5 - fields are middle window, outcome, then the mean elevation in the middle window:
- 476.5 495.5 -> 8.7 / 3.09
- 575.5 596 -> 1.9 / 5.7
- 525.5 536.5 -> 0.6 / 5.65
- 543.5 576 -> 2.3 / 5.69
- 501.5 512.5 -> 1.7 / 4.93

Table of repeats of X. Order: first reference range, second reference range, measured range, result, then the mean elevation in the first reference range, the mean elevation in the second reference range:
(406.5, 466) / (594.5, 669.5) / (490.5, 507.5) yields 3.7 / 5.46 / 6.47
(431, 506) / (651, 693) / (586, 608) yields 2.2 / 4.99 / 6.75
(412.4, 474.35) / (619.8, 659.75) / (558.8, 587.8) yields 2.1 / 5.43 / 6.73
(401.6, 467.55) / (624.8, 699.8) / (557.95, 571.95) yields 0.7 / 5.32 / 6.66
